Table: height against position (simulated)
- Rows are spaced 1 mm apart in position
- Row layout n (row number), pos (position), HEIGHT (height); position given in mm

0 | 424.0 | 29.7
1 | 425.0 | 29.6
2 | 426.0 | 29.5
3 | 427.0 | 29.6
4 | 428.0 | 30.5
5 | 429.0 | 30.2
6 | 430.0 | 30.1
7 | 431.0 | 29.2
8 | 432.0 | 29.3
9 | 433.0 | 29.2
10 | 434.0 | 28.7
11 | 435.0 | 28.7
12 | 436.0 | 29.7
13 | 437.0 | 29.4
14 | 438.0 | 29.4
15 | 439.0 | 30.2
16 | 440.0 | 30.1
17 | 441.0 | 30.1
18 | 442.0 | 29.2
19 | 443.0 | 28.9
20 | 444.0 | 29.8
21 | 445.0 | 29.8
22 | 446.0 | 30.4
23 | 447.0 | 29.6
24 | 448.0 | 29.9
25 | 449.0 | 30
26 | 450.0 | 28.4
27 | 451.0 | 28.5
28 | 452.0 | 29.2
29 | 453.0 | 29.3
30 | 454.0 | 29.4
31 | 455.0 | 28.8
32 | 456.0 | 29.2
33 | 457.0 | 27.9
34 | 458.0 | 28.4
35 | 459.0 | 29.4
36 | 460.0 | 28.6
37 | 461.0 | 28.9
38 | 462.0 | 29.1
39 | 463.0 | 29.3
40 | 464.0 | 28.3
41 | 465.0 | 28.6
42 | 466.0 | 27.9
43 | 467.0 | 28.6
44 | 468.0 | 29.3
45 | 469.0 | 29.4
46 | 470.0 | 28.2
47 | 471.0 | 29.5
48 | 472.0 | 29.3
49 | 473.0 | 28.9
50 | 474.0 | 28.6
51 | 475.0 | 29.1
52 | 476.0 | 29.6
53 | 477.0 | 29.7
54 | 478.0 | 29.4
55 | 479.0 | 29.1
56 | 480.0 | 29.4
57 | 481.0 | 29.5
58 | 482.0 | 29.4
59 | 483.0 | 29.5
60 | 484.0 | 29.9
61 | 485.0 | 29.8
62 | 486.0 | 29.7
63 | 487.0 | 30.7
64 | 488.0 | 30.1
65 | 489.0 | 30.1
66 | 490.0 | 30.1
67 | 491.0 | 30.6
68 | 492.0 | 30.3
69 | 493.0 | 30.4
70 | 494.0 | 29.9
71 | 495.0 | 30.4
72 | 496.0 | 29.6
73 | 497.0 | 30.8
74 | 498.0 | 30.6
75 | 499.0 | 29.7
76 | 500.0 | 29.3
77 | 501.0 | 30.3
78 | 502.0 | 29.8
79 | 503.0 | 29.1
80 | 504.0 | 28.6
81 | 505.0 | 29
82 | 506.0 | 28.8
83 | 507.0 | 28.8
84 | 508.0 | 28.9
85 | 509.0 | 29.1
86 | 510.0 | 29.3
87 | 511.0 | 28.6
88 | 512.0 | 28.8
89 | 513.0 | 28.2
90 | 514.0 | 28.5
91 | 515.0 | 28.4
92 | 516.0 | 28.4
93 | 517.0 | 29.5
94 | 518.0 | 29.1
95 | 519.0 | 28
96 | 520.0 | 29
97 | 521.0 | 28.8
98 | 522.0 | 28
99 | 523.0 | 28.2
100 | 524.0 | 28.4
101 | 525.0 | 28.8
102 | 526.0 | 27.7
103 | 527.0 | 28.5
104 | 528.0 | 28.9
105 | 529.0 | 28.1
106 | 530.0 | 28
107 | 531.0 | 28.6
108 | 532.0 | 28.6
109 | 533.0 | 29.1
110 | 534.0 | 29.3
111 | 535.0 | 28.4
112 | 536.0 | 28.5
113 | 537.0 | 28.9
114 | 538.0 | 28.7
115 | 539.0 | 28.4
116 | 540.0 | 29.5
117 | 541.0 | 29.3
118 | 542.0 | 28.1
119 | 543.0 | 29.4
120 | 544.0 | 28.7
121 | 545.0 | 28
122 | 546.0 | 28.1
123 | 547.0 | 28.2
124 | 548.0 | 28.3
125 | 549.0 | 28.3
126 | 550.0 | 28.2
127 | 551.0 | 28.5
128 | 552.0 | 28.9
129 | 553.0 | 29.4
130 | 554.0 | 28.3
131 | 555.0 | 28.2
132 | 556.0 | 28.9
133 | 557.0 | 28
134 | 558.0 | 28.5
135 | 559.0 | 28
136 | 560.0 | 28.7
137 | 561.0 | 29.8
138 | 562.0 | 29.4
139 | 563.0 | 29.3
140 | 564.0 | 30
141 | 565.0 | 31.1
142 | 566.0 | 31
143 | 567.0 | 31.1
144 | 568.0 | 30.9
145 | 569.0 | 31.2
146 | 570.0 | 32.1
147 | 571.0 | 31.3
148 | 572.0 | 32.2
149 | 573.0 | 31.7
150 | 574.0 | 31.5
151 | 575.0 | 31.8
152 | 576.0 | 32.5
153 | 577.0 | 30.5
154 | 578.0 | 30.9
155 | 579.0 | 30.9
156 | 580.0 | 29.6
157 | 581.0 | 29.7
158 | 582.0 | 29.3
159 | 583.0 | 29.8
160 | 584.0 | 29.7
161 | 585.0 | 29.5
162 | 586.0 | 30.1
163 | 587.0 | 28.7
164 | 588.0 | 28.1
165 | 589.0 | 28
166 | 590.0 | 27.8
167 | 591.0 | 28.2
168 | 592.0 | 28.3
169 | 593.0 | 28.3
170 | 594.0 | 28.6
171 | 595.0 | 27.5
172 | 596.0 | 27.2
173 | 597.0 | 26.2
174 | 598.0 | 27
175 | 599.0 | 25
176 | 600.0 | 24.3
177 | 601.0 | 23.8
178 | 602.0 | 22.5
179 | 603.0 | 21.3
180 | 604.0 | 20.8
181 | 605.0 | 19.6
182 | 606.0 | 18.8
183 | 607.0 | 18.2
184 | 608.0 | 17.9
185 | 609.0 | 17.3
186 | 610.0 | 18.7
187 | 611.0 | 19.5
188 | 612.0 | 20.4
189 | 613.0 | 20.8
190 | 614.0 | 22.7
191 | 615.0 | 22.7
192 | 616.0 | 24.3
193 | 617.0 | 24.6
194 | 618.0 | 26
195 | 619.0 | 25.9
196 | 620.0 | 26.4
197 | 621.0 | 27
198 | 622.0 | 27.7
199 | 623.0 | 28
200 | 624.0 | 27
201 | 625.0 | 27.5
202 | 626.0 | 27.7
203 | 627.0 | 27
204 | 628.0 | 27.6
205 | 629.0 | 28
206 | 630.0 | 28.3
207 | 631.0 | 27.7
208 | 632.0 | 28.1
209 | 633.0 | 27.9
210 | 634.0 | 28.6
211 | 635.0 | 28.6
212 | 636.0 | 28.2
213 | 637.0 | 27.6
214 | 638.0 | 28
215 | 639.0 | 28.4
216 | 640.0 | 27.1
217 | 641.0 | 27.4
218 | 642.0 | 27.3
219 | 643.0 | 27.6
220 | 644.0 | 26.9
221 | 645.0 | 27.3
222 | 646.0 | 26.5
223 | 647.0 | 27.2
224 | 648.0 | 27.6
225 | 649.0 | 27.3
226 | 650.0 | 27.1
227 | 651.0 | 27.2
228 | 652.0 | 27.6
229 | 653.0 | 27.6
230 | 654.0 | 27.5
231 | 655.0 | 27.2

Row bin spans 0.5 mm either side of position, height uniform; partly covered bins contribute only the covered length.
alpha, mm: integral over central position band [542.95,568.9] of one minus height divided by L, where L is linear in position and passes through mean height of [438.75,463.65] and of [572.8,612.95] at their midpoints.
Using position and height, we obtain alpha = -2.04 mm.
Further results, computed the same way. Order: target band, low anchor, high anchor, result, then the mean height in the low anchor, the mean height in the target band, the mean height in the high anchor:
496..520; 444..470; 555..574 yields 0.4 mm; 29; 29.1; 30.2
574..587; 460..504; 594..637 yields -2.2 mm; 29.5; 30.3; 24.7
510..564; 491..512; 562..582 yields 2.9 mm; 29.6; 28.6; 30.9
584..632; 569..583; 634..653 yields 6.9 mm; 31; 25.2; 27.5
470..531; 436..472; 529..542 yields -0.7 mm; 29.2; 29.2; 28.7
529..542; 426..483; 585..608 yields -0.8 mm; 29.3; 28.7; 25.3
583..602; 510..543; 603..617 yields -4.7 mm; 28.6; 27.5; 20.3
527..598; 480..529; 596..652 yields -4.9 mm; 29.3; 29.2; 25.3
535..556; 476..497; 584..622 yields -1.1 mm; 29.9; 28.6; 24.5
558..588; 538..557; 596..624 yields -4.6 mm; 28.6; 30.4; 23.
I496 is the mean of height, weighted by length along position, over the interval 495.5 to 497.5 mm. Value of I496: 30.2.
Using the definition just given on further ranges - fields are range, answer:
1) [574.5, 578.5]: 31.4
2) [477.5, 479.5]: 29.2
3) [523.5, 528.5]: 28.5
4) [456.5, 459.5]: 28.6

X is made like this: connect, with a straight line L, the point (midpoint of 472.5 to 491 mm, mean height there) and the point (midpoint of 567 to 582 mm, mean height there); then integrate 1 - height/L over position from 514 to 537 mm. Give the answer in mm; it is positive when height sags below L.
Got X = 1.3 mm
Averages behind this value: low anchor 29.6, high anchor 31.1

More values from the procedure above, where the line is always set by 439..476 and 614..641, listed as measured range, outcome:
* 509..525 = -0.1 mm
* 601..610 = 2.5 mm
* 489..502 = -0.7 mm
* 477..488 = -0.3 mm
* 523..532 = 0.0 mm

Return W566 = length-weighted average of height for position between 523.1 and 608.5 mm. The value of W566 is 28.2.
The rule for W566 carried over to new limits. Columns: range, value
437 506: 29.4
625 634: 27.8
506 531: 28.6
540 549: 28.6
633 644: 27.8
